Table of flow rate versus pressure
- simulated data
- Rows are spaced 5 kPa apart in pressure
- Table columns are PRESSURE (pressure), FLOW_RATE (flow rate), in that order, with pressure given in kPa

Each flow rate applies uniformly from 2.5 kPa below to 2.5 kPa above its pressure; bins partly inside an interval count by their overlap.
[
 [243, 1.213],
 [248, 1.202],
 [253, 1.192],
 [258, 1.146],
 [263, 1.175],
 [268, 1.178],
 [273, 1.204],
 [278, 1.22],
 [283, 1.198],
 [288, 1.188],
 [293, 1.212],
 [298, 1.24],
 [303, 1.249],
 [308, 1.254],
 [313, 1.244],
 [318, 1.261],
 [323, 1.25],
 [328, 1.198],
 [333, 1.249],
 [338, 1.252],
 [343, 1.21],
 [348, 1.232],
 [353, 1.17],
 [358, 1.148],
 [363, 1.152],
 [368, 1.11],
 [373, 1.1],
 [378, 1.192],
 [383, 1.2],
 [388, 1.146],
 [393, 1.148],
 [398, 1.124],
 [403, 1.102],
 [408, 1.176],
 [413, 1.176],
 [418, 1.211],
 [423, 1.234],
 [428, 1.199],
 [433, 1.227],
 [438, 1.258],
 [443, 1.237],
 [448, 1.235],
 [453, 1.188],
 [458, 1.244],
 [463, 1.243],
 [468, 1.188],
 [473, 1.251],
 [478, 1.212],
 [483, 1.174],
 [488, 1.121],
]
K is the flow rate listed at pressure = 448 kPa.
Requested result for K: 1.235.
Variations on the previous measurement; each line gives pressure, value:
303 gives 1.249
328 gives 1.198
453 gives 1.188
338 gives 1.252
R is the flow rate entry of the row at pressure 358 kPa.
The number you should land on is 1.148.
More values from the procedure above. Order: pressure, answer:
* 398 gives 1.124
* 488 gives 1.121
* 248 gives 1.202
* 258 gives 1.146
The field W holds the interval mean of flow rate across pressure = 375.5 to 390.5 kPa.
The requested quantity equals 1.18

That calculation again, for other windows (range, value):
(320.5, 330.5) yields 1.22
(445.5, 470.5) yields 1.22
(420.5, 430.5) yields 1.22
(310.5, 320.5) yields 1.25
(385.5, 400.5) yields 1.14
